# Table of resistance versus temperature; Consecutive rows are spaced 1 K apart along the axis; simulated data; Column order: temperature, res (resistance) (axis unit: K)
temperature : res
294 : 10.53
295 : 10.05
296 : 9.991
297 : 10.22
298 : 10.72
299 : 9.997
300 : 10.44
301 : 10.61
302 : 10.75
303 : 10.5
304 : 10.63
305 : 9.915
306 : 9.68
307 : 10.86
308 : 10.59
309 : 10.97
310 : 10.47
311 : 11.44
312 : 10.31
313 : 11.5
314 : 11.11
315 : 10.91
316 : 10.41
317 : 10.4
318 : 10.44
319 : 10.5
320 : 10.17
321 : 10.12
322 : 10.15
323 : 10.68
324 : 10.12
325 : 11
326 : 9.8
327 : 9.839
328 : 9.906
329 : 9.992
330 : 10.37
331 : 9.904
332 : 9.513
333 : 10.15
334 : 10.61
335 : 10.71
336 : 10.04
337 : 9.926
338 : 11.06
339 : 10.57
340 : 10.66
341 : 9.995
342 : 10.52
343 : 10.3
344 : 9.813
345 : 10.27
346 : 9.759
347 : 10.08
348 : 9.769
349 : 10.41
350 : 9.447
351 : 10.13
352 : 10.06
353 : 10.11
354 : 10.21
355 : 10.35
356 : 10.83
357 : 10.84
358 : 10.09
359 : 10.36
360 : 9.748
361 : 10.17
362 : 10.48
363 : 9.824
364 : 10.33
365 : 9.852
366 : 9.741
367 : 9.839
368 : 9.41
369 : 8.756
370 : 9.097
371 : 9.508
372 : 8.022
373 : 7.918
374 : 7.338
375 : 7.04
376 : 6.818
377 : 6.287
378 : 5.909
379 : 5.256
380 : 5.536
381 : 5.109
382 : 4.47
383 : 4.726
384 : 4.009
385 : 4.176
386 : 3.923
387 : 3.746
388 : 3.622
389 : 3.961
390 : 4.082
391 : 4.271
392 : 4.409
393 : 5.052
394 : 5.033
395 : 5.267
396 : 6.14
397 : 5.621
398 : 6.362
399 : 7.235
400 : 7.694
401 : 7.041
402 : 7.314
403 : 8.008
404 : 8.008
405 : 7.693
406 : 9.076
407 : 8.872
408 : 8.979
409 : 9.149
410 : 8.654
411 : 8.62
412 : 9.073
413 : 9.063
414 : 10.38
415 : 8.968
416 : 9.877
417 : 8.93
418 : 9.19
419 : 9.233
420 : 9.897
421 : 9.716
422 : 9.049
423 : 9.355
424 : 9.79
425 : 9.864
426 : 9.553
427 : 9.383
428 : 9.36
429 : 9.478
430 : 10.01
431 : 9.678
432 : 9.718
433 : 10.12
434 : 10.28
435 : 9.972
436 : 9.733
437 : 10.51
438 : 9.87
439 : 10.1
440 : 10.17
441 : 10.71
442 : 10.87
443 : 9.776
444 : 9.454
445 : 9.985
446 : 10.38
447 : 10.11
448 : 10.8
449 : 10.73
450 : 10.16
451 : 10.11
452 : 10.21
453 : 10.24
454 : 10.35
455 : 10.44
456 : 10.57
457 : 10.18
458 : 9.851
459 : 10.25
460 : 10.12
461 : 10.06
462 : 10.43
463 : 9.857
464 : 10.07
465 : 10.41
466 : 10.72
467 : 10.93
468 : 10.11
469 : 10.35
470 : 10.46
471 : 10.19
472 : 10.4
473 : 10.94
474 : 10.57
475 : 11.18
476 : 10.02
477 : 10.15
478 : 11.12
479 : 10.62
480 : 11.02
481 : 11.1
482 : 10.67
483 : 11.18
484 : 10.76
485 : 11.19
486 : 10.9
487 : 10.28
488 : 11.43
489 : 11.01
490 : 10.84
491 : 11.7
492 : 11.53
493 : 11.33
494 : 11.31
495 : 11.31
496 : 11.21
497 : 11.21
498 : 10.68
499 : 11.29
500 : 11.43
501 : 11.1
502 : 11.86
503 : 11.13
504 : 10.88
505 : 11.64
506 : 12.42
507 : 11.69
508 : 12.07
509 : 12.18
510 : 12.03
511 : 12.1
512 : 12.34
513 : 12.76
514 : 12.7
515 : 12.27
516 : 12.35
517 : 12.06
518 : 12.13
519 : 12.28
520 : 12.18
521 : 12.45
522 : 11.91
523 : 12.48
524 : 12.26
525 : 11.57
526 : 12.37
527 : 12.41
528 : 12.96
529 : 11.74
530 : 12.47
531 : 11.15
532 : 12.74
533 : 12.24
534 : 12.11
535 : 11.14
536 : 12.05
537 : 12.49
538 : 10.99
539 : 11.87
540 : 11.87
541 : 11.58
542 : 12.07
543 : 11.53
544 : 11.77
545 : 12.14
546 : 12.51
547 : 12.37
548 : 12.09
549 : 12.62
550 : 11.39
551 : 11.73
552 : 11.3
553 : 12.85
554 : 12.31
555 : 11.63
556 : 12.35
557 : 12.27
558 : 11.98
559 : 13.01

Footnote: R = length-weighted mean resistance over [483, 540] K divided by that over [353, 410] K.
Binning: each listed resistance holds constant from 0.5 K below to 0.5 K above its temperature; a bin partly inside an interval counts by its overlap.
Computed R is 1.59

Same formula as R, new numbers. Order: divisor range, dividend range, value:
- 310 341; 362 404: 0.63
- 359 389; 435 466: 1.41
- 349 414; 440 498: 1.38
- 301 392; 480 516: 1.26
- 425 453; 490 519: 1.17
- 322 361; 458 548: 1.12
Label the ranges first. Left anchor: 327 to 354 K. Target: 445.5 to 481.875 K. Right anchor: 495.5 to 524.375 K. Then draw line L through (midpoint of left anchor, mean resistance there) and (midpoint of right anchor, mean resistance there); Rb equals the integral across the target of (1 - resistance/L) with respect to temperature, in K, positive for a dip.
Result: 3.2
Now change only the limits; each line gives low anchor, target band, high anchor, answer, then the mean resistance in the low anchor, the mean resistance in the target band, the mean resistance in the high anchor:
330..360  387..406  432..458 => 7.92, 10.2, 5.96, 10.2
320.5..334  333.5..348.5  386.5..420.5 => -1.00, 10.1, 10.3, 7.31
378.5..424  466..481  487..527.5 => -0.50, 7.01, 10.6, 11.8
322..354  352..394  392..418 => 7.48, 10.2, 7.45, 7.8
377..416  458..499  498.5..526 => -1.44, 6.48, 10.7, 12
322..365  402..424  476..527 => 3.64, 10.2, 9.02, 11.6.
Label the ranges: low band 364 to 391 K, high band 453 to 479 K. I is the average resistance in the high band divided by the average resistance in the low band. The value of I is 1.6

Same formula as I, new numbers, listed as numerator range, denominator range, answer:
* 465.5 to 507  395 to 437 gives 1.24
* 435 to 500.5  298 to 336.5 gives 1.02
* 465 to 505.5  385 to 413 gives 1.67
